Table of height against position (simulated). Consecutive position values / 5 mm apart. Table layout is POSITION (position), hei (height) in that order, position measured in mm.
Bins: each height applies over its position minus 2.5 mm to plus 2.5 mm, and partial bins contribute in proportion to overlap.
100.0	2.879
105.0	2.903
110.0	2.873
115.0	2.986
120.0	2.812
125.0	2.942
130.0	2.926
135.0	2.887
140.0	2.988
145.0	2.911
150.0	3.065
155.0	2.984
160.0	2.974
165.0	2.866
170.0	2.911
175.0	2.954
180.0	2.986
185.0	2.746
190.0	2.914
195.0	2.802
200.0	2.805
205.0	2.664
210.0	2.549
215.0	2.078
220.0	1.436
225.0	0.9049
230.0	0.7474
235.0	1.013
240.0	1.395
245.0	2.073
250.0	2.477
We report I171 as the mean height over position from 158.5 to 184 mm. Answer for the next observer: 2.93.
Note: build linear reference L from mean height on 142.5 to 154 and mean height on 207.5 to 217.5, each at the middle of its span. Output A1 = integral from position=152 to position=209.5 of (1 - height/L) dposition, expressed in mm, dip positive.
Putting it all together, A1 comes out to -4.9 mm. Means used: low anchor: 2.99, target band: 2.86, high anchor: 2.31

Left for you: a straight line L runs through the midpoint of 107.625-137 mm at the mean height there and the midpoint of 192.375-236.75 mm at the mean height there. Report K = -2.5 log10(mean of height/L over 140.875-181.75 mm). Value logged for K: -0.19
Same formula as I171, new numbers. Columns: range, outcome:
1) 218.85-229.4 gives 1.06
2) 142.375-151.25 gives 2.98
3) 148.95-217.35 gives 2.8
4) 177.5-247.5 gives 2.08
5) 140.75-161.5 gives 2.98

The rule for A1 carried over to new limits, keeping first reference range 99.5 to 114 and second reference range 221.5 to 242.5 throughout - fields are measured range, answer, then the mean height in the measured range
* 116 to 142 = -3.59 mm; 2.91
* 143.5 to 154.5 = -3.54 mm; 2.99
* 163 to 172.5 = -4.29 mm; 2.89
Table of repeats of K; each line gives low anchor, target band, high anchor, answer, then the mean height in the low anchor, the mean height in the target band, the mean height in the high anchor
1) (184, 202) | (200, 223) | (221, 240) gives -0.14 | 2.82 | 2.22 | 0.998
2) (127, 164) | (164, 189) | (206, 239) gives -0.22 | 2.96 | 2.9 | 1.51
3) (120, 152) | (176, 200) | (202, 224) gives -0.20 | 2.94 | 2.86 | 2.11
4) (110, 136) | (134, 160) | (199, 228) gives -0.12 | 2.91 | 2.97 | 2.01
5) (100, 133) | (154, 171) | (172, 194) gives -0.01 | 2.9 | 2.93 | 2.89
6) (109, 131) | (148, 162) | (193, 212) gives -0.07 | 2.91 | 3.01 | 2.71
